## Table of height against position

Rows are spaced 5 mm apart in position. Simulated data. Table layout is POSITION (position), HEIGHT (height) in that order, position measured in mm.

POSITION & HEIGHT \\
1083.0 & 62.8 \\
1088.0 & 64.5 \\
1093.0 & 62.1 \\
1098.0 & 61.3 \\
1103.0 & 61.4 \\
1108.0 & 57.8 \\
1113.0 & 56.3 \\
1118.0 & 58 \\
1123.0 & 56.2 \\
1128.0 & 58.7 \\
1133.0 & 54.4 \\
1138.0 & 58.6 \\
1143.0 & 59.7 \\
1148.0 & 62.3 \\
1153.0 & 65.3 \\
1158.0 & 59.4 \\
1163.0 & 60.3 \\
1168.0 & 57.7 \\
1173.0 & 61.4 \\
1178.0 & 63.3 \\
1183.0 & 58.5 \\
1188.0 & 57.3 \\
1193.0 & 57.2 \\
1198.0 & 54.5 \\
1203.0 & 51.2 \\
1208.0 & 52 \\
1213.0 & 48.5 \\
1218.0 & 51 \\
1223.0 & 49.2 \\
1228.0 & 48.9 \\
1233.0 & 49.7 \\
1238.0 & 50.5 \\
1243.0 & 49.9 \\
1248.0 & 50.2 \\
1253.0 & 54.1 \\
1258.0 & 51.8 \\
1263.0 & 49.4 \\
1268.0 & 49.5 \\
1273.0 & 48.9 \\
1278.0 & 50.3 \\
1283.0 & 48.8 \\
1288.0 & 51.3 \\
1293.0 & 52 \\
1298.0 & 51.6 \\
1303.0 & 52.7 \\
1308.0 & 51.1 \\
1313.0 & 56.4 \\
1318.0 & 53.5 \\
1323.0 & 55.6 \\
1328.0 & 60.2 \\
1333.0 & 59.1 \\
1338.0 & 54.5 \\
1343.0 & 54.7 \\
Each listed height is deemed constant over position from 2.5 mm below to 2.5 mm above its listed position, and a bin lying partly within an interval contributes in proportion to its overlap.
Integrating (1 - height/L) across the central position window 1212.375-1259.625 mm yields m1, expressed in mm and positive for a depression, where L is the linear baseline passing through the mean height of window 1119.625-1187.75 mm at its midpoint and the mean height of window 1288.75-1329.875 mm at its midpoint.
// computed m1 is 5.1 mm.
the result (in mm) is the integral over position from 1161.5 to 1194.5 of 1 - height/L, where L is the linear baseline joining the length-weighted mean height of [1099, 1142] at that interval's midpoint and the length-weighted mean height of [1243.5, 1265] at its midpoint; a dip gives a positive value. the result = -2.6 mm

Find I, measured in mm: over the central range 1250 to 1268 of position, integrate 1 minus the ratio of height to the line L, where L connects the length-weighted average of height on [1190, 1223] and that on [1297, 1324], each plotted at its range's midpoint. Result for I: 0.5 mm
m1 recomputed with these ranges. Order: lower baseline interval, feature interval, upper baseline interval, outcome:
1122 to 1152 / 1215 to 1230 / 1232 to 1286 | 0.9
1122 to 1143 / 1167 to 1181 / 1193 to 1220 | -1.7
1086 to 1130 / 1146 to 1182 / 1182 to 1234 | -3.7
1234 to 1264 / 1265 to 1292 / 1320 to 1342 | 1.7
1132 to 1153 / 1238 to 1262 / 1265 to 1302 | 0.6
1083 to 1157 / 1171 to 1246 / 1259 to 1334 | 3.7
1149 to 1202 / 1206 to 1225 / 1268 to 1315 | 2.2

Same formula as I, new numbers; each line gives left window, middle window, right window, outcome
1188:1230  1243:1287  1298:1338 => 2.6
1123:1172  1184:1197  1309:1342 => 0.4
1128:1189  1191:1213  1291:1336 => 2.0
